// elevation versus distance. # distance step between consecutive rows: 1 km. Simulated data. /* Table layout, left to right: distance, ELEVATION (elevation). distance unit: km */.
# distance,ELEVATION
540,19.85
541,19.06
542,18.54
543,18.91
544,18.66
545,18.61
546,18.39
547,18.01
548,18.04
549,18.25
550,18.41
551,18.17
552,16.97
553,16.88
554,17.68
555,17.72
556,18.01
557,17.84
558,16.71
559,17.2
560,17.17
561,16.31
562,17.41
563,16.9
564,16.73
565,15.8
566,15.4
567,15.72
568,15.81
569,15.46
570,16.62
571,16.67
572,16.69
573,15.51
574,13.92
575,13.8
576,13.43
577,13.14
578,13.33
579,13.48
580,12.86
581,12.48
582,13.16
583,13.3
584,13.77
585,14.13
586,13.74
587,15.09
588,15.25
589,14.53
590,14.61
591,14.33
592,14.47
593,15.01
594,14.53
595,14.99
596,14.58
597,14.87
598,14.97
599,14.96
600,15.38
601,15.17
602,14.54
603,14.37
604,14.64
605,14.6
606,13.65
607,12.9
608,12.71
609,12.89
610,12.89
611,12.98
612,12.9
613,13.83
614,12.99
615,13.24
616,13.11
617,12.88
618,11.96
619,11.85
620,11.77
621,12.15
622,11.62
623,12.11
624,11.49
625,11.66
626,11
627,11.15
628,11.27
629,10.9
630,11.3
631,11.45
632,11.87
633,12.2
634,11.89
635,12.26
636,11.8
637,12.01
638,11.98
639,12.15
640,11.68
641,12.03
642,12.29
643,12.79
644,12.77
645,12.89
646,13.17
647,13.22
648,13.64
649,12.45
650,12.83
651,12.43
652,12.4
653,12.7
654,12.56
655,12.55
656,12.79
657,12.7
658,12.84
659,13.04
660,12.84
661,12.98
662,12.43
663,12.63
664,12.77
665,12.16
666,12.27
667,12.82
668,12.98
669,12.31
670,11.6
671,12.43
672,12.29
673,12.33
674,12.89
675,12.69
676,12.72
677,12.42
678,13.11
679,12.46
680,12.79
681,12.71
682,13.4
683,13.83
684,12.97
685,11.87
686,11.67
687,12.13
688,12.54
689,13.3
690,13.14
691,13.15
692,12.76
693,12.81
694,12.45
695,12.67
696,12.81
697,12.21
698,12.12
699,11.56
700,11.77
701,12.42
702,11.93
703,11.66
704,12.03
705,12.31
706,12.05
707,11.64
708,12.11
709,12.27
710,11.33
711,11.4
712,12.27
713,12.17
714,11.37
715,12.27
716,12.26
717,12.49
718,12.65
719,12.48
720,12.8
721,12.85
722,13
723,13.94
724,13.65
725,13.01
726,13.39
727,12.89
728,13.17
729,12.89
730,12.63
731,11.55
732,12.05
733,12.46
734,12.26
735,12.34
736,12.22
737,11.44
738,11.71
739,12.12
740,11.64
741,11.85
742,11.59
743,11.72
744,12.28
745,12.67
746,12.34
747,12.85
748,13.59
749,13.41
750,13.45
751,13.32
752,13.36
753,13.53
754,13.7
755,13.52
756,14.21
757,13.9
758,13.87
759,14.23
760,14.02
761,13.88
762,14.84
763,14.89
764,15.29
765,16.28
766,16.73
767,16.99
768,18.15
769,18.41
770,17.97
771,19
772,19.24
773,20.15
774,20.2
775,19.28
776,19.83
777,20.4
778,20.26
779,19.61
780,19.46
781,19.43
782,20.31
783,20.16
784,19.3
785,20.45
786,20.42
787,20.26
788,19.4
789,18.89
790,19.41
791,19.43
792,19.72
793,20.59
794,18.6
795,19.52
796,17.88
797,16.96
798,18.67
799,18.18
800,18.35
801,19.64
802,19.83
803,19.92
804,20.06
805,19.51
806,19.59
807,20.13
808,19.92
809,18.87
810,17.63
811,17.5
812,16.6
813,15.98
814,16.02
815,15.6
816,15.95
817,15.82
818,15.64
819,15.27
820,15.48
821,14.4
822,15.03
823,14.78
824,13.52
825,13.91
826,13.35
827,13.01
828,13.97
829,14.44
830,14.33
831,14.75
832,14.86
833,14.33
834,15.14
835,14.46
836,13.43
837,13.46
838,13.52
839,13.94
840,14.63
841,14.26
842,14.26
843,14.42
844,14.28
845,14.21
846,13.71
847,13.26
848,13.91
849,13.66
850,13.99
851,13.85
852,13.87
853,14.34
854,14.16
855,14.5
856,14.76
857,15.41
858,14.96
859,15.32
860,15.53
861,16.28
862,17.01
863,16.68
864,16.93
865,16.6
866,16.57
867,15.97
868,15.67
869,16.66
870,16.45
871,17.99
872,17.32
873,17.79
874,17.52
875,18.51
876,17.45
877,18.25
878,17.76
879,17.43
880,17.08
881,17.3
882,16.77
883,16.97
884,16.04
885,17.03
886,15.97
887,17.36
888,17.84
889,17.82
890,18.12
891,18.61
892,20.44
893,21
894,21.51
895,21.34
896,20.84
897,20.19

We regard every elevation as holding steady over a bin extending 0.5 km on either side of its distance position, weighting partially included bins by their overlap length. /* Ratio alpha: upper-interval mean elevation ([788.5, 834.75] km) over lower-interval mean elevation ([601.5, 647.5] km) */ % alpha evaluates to 1.4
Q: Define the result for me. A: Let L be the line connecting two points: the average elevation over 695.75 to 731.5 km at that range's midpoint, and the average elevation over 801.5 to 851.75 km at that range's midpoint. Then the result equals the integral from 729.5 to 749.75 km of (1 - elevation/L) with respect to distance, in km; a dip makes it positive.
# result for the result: 1.28 km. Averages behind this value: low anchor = 12.4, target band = 12.3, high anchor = 15.4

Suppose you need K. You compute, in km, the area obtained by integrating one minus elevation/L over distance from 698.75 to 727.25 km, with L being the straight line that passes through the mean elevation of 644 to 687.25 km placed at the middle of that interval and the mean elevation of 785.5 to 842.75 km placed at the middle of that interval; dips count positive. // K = 3.3 km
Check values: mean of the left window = 12.7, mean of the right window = 16.7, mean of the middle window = 12.3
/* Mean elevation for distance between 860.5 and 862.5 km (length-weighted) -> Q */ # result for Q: 16.6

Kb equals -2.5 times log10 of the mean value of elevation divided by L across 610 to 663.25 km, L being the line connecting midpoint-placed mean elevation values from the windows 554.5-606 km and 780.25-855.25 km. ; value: 0.24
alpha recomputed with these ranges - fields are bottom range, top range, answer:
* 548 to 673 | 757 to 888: 1.21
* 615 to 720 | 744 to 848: 1.33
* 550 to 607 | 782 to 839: 1.12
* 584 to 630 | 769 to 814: 1.43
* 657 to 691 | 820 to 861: 1.13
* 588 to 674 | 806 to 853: 1.16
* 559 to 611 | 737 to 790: 1.10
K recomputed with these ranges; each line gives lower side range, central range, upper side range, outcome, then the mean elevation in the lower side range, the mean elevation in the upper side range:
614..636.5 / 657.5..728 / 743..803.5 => 8.6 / 11.9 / 17.2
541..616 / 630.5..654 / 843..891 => 4.8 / 15.4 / 16.1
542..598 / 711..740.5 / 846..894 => 6.8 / 15.8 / 16.5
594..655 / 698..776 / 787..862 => 6.0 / 12.8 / 16.1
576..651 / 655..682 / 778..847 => 2.9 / 13.1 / 16.9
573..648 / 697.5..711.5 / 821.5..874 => 2.0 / 13.1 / 14.9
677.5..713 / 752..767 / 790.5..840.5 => 0.1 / 12.4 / 16.5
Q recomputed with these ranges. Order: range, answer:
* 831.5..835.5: 14.7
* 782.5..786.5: 20.1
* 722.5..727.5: 13.4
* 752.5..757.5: 13.8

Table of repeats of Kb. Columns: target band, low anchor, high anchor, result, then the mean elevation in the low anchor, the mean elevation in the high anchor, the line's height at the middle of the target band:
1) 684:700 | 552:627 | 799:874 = 0.198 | 14.4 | 15.7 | 15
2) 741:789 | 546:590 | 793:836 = 0.003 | 15.8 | 16.6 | 16.4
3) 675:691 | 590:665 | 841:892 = 0.073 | 12.9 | 16.1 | 13.6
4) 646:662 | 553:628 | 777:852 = 0.174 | 14.4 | 16.7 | 15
